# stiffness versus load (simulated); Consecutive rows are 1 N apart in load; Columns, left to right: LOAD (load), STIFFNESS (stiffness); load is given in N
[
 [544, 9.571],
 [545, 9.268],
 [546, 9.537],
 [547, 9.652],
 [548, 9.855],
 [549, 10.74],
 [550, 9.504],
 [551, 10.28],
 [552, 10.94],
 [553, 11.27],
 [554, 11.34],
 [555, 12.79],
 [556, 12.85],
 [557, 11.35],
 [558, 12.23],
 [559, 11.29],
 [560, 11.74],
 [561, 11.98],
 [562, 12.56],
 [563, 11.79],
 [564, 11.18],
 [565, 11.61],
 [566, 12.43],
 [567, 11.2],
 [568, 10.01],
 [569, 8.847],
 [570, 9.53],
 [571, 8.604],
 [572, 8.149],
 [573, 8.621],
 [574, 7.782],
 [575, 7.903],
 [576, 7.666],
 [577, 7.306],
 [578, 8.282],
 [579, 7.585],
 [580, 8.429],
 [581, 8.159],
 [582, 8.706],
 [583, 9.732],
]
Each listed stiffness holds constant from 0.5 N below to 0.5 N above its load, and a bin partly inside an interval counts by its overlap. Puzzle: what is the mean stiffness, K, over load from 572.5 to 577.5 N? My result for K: 7.86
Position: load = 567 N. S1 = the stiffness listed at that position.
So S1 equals 11.2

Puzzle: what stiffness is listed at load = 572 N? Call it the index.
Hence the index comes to 8.149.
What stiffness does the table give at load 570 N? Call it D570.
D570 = 9.53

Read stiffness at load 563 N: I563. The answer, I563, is 11.79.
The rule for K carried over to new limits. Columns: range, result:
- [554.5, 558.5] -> 12.3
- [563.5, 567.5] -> 11.6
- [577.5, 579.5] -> 7.93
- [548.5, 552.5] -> 10.4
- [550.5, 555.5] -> 11.3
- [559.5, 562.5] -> 12.1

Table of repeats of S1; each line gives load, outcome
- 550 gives 9.504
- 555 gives 12.79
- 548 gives 9.855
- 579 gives 7.585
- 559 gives 11.29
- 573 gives 8.621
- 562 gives 12.56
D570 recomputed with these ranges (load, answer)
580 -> 8.429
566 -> 12.43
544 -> 9.571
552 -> 10.94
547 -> 9.652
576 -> 7.666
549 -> 10.74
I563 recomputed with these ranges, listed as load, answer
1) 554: 11.34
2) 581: 8.159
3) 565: 11.61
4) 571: 8.604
